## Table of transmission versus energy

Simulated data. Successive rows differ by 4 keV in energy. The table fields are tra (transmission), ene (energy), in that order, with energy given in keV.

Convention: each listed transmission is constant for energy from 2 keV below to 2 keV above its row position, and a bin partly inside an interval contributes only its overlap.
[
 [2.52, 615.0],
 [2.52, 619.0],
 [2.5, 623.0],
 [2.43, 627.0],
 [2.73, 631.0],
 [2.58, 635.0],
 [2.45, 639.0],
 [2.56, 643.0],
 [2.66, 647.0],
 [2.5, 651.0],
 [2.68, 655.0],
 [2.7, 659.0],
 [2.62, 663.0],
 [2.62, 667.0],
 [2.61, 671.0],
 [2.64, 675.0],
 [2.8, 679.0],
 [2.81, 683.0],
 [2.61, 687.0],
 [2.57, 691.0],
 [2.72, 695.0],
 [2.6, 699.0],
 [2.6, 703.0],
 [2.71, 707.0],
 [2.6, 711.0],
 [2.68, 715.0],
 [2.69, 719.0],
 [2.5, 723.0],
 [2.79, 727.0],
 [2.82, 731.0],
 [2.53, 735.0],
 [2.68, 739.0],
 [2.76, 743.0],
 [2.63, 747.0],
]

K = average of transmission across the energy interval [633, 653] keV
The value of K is 2.55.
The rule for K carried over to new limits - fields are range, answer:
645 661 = 2.64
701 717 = 2.65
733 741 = 2.6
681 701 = 2.66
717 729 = 2.66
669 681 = 2.68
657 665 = 2.66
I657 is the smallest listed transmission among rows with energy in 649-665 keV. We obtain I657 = 2.5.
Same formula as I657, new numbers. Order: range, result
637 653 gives 2.45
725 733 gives 2.79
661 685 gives 2.61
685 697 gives 2.57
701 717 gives 2.6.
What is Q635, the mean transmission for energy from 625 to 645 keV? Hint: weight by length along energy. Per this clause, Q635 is 2.55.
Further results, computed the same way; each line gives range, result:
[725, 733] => 2.8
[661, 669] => 2.62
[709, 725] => 2.62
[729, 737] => 2.67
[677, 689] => 2.74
